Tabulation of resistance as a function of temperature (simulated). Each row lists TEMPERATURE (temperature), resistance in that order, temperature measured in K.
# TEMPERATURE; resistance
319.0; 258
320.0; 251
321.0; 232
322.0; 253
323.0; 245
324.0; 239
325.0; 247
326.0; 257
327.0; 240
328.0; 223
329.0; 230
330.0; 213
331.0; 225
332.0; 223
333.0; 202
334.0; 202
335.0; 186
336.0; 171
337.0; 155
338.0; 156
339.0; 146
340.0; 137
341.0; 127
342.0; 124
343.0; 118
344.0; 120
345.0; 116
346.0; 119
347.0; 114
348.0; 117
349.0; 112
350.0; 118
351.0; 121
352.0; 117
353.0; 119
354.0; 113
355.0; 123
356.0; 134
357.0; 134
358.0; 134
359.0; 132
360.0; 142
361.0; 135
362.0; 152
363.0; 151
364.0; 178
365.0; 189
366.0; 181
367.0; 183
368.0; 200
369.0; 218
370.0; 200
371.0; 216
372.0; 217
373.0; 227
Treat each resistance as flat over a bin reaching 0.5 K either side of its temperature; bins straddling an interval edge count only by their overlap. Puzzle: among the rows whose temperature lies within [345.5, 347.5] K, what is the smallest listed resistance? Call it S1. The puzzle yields 114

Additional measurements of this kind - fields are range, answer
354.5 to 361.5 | 123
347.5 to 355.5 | 112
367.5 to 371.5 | 200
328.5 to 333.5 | 202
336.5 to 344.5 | 118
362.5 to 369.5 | 151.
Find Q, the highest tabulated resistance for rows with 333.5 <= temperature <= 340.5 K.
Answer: 202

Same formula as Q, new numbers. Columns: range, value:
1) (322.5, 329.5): 257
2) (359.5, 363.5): 152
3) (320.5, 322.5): 253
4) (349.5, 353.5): 121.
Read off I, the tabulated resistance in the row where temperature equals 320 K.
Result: 251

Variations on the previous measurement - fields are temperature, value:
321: 232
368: 200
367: 183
